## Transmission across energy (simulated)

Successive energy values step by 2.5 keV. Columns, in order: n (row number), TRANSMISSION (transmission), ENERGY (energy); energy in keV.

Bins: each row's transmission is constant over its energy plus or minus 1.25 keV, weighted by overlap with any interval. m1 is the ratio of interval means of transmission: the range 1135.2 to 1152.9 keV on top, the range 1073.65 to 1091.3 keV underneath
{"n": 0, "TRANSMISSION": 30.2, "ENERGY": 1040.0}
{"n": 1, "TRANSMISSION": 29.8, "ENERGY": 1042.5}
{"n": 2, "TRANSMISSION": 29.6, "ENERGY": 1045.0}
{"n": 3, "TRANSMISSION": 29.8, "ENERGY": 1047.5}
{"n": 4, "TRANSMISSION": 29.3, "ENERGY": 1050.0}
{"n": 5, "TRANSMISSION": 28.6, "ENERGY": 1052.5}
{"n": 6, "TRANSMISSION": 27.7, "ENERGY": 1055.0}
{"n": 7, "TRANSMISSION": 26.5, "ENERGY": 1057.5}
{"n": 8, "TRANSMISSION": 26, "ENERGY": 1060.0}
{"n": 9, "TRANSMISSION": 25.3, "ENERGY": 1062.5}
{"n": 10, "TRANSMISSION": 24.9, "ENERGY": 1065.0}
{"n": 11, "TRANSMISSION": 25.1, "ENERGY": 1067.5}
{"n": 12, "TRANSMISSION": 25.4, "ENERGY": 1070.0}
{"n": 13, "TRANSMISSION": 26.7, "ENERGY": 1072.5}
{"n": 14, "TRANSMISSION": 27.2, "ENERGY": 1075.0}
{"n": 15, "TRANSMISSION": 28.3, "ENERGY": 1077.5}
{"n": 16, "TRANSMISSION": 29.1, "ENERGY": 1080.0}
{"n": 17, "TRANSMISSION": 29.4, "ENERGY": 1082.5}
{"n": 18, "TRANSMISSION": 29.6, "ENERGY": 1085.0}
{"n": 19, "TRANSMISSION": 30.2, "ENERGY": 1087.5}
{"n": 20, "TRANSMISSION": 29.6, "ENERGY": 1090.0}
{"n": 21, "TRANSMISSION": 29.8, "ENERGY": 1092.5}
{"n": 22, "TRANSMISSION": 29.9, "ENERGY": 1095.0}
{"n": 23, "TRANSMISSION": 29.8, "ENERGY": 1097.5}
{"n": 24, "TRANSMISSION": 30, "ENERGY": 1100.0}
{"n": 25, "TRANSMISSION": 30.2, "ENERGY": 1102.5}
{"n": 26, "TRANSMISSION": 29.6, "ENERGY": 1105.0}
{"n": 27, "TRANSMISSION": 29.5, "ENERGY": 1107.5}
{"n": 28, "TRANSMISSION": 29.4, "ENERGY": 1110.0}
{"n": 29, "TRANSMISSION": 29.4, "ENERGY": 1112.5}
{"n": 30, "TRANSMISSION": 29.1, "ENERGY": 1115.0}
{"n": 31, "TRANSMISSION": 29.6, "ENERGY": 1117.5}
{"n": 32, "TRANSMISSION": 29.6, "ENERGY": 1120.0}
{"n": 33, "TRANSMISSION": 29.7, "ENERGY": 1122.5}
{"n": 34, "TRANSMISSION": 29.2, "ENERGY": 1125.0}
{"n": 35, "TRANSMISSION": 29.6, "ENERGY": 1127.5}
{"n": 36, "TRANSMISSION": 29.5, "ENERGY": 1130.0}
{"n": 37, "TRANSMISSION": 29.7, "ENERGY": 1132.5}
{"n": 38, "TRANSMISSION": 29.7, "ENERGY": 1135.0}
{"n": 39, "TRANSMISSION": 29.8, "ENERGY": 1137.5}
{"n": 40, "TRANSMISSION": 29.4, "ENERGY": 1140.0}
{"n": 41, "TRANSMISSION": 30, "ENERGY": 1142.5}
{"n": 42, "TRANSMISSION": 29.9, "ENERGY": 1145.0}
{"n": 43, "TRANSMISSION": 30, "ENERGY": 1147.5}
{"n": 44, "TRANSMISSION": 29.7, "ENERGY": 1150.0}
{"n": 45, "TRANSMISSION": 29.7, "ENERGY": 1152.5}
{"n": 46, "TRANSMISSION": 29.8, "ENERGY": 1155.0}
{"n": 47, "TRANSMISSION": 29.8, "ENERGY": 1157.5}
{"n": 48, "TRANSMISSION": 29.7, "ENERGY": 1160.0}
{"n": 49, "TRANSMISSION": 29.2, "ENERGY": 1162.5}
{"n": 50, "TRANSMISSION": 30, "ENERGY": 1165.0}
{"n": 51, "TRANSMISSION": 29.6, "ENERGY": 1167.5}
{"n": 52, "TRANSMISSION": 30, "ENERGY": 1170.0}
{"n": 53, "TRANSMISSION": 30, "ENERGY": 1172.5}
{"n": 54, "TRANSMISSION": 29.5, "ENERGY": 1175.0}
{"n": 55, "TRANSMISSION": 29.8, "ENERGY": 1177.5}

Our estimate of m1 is 1.03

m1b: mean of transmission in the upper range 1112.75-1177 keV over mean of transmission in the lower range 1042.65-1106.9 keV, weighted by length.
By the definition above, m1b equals 1.0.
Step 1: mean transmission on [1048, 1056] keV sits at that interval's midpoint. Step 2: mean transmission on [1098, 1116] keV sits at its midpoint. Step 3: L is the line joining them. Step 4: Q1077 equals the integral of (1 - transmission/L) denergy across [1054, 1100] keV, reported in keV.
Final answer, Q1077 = 2.0 keV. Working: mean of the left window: 28.7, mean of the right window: 29.6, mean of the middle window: 27.9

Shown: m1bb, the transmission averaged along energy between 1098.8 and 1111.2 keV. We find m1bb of 29.7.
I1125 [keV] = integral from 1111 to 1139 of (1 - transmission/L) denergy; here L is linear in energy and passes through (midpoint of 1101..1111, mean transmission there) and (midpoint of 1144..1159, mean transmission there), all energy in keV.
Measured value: 0.2 keV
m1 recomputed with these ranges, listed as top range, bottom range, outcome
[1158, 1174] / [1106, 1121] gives 1.01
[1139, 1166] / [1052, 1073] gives 1.14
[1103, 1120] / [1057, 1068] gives 1.15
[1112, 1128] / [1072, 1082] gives 1.05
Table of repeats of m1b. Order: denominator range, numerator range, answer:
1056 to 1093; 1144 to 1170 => 1.08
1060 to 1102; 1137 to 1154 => 1.06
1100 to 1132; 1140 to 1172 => 1.01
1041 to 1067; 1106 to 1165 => 1.07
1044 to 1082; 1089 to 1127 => 1.08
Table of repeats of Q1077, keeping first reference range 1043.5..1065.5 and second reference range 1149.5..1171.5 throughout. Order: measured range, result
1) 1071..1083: 0.0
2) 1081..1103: -1.1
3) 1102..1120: -0.5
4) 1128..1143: -0.2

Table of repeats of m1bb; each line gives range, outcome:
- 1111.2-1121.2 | 29.4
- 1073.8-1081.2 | 28.2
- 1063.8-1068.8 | 25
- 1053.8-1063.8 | 26.4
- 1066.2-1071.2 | 25.2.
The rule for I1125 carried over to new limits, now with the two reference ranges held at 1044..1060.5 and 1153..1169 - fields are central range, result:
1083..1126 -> -1.0 keV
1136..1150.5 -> -0.2 keV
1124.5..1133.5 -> -0.1 keV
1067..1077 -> 0.8 keV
